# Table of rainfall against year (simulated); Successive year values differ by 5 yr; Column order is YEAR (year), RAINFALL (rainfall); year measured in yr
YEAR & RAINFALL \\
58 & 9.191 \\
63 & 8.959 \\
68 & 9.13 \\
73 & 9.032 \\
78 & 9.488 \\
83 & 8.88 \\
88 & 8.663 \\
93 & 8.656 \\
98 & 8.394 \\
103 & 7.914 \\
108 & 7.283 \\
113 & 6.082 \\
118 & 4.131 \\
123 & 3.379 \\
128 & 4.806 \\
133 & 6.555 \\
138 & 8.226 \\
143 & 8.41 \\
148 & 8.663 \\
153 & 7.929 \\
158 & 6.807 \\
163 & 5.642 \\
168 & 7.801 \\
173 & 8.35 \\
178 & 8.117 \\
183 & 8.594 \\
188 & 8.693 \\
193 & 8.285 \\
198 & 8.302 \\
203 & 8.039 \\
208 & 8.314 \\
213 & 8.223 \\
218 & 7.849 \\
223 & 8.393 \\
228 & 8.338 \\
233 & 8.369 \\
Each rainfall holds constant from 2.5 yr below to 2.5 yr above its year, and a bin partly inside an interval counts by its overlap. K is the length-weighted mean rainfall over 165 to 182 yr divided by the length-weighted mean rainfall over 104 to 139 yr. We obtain 1.40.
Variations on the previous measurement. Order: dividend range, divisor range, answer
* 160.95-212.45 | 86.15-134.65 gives 1.23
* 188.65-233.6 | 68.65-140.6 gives 1.13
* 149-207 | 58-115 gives 0.93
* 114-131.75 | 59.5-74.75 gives 0.49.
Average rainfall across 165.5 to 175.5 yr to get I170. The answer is 8.08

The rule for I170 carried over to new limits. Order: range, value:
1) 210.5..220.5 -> 8.04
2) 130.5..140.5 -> 7.39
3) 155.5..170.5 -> 6.75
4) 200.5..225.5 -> 8.16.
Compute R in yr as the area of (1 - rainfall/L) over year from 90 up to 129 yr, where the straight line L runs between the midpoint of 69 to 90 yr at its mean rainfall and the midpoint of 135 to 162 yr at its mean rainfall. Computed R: 9.8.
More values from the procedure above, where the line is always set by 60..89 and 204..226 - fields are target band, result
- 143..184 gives 3.6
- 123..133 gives 4.4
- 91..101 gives 0.5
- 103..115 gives 2.5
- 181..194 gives -0.3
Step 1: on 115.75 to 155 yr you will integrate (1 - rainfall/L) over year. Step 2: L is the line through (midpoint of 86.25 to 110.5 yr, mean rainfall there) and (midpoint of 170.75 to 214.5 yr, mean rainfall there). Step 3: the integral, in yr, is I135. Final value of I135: 8.2 yr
